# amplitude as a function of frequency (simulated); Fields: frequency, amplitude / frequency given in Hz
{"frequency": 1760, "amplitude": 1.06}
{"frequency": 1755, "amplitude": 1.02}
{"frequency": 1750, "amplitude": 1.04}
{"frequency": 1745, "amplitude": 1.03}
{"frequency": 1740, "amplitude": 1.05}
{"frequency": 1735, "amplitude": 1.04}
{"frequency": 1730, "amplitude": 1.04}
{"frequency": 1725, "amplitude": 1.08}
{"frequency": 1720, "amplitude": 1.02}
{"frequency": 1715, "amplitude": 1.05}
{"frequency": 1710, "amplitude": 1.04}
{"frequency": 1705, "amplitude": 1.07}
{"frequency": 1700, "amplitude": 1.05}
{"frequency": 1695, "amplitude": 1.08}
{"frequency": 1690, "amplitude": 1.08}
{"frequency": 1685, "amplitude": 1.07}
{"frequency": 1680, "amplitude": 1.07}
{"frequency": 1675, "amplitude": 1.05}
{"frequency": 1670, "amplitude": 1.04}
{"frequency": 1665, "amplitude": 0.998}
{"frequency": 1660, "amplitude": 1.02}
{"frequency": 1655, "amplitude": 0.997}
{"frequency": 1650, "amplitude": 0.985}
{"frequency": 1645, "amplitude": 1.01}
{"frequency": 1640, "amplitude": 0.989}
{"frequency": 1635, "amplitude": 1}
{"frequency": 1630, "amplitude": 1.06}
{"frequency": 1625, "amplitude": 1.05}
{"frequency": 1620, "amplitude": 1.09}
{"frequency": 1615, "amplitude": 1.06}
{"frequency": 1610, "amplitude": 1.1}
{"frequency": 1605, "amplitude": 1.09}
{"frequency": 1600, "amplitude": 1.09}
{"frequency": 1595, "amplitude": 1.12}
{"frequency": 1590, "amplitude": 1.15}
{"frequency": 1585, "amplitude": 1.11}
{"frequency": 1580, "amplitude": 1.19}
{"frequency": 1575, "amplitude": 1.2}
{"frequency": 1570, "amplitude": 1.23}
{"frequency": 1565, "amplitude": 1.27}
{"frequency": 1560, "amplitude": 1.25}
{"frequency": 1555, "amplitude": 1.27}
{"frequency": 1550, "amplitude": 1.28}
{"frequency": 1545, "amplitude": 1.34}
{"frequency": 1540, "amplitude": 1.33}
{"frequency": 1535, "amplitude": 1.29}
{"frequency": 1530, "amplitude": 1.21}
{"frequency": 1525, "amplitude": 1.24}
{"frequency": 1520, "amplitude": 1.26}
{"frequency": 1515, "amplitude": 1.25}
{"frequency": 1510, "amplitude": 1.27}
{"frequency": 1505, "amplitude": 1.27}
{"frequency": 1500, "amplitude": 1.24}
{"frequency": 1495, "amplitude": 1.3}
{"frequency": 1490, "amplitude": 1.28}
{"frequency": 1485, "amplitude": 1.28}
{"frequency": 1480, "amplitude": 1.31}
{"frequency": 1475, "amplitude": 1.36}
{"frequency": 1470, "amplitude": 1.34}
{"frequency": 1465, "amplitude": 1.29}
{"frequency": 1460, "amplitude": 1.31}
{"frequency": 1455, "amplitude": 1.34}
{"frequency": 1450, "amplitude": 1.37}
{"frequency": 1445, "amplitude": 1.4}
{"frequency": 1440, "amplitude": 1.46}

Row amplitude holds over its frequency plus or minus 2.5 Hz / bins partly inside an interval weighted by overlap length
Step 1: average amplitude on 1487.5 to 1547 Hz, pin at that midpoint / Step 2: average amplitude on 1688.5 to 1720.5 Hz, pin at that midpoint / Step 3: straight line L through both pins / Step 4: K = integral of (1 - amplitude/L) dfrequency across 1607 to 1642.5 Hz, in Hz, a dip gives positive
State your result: 3.1 Hz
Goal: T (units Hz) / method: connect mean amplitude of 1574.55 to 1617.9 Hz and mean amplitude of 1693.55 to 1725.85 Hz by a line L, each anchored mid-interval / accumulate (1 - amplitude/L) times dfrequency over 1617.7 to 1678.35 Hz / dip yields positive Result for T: 3.6 Hz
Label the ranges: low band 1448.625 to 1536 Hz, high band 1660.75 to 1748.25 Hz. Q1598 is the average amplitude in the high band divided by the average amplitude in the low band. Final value 0.81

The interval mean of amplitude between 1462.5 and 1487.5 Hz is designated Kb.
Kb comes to 1.32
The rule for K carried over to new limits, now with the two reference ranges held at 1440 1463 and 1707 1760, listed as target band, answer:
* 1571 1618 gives 2.9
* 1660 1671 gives 1.0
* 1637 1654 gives 2.2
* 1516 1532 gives 0.5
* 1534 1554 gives -0.8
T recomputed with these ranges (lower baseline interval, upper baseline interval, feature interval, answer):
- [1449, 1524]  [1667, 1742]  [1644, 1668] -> 2.3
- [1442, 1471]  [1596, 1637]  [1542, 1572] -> -2.6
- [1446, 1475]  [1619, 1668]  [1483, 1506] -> 0.1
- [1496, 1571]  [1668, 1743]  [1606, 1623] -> 1.2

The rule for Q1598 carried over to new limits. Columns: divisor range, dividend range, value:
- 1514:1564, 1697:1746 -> 0.82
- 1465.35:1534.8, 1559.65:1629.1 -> 0.89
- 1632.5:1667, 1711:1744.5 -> 1.05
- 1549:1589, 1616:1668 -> 0.84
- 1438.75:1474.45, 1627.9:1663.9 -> 0.74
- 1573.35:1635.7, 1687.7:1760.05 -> 0.95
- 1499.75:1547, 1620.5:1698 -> 0.81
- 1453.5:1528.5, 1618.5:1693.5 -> 0.80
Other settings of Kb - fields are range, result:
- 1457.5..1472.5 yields 1.31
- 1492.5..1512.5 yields 1.27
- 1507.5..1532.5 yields 1.25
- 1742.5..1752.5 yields 1.04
